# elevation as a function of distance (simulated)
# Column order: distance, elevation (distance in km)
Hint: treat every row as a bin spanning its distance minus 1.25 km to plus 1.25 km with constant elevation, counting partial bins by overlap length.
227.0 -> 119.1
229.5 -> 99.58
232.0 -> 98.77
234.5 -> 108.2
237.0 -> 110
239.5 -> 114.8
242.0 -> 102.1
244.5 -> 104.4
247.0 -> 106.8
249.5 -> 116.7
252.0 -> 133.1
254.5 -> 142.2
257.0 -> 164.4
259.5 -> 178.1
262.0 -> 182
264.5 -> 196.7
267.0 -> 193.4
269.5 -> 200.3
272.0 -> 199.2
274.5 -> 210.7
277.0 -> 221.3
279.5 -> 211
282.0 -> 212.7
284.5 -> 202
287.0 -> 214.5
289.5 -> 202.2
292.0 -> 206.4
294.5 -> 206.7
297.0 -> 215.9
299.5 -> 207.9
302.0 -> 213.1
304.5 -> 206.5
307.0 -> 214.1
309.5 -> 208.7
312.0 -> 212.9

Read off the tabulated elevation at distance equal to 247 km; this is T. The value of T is 106.8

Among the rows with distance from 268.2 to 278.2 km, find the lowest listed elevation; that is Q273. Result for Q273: 199.2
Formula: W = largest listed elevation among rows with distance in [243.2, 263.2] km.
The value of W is 182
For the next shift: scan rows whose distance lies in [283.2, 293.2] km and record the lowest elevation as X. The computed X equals 202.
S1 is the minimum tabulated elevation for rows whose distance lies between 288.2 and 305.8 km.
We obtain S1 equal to 202.2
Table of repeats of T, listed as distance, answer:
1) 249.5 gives 116.7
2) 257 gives 164.4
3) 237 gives 110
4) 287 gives 214.5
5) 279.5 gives 211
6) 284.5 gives 202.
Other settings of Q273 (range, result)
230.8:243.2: 98.77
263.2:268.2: 193.4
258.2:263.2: 178.1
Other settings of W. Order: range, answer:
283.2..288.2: 214.5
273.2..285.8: 221.3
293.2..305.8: 215.9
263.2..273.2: 200.3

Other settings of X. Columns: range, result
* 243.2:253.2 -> 104.4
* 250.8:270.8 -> 133.1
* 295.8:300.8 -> 207.9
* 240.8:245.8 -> 102.1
